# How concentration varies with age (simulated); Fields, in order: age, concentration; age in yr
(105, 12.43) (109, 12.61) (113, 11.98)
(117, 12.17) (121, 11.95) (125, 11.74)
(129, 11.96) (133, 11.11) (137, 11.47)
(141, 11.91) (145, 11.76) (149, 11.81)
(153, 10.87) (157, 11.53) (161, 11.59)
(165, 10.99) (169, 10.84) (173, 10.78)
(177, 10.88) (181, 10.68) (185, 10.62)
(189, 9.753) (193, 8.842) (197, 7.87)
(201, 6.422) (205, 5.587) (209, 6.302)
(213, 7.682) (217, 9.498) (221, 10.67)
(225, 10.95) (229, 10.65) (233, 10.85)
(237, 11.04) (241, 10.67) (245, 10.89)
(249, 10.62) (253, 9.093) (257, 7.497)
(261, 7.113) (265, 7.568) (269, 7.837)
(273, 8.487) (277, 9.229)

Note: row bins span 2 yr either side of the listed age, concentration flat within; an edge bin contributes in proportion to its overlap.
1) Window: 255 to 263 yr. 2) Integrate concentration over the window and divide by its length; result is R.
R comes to 7.3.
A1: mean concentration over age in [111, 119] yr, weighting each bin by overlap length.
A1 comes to 12.1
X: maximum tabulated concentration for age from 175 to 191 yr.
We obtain 10.88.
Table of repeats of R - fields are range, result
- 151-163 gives 11.3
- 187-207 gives 7.69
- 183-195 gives 9.74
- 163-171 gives 10.9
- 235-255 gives 10.5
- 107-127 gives 12.1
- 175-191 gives 10.5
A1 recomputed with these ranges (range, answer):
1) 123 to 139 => 11.6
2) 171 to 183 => 10.8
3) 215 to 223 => 10.1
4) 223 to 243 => 10.8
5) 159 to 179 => 11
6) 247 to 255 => 9.86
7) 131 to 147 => 11.6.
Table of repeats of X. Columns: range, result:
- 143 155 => 11.81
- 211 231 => 10.95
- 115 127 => 12.17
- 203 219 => 9.498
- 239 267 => 10.89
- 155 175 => 11.59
